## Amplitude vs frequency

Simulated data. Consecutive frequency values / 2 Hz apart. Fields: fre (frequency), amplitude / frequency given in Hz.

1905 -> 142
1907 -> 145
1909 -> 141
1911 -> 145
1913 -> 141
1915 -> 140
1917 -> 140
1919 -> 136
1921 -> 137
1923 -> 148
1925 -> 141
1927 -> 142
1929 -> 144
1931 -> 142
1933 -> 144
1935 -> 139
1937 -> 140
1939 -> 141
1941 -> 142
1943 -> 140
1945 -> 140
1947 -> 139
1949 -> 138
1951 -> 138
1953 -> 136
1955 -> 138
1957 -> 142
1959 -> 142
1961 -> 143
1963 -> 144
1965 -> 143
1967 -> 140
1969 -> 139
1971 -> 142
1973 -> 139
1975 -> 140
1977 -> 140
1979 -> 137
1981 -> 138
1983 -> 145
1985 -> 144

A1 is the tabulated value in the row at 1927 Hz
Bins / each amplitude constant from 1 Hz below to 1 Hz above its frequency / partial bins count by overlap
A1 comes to 142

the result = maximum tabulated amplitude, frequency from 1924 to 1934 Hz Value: 144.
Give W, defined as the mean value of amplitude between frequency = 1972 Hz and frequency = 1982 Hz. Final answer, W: 139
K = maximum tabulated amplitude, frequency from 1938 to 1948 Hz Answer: 142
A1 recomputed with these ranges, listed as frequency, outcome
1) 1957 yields 142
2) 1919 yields 136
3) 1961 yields 143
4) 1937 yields 140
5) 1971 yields 142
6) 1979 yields 137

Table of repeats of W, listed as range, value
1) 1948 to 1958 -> 138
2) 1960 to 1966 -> 143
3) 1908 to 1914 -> 142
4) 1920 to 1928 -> 142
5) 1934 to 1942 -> 140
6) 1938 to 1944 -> 141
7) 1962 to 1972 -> 142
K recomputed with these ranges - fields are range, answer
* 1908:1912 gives 145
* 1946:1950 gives 139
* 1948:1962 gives 143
